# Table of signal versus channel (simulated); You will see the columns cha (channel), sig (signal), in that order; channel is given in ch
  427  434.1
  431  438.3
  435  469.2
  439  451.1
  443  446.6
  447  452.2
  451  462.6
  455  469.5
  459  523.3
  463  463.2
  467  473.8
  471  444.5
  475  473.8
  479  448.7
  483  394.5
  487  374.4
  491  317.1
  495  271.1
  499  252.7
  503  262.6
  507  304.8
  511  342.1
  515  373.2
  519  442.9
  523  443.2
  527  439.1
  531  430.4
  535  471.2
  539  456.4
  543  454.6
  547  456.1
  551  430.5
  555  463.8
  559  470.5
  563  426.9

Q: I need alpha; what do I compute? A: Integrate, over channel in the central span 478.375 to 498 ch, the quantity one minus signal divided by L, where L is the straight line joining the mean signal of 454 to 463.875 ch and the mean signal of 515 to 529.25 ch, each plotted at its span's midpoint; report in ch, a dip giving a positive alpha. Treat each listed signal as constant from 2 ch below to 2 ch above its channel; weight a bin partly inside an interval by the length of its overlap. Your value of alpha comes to 4.8 ch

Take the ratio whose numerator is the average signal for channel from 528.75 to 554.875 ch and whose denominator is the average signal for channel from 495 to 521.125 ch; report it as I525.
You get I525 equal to 1.38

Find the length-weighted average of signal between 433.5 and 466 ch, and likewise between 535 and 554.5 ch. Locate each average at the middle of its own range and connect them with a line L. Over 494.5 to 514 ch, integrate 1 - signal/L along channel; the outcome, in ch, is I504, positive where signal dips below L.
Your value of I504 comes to 7.1 ch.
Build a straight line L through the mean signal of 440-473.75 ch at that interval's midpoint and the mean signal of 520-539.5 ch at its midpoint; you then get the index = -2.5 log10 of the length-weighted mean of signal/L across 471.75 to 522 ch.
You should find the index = 0.26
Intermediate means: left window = 467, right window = 447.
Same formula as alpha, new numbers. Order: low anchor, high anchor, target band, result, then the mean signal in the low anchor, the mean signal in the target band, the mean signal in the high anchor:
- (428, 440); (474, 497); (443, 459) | -1.5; 451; 467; 376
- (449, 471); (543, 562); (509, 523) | 2.1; 475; 394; 454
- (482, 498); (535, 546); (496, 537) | 2.8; 330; 374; 458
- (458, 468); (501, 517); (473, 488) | -0.1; 484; 426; 321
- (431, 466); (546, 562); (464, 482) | 0.2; 466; 457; 453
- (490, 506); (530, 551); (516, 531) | -2.1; 275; 436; 453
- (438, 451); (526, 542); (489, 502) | 5.0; 452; 279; 450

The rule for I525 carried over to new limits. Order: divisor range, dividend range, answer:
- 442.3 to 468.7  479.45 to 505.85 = 0.68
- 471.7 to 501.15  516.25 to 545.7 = 1.22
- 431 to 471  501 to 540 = 0.85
